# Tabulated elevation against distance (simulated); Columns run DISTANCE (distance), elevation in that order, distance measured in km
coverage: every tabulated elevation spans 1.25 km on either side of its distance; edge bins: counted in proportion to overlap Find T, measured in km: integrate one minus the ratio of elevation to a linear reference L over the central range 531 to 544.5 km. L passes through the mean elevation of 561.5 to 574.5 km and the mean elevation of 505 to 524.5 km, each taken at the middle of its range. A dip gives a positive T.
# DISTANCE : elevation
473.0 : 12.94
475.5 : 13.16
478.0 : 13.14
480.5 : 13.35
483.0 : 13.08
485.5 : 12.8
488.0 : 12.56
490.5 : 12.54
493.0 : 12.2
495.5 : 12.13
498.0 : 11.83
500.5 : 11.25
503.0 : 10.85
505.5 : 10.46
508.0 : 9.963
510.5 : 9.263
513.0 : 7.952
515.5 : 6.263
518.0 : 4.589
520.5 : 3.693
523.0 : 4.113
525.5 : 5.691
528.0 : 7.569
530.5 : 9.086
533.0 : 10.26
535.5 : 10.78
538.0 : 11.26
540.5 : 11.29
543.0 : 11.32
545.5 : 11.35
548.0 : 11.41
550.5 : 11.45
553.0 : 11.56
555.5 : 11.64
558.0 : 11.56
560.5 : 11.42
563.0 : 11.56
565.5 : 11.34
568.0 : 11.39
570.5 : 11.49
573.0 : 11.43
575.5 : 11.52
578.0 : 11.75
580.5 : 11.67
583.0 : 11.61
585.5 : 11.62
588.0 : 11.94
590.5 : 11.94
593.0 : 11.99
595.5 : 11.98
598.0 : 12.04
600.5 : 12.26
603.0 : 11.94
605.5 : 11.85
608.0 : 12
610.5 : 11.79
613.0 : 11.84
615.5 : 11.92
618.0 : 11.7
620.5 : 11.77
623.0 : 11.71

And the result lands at -3.1 km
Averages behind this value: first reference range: 6.89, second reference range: 11.4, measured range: 10.9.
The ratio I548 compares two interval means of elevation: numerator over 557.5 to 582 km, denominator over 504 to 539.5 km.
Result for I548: 1.4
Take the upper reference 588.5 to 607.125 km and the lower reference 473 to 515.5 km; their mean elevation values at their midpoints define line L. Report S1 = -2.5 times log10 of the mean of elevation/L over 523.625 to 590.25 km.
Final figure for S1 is 0.09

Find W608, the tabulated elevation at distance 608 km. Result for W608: 12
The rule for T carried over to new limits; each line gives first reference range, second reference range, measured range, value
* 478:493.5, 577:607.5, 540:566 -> 1.65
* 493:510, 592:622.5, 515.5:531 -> 7.70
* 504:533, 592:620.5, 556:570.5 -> -2.71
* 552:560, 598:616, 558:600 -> 0.24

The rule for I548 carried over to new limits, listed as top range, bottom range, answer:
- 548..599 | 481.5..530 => 1.23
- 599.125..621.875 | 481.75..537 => 1.25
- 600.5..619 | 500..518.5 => 1.34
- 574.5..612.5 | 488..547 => 1.25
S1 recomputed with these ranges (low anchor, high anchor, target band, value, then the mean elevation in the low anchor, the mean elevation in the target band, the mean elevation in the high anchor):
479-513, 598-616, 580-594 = 0.008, 11.6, 11.8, 12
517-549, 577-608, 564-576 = -0.075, 8.66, 11.4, 11.9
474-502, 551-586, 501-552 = 0.318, 12.5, 8.98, 11.5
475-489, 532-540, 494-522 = 0.327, 13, 8.92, 10.8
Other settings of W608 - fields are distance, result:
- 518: 4.589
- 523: 4.113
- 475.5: 13.16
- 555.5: 11.64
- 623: 11.71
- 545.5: 11.35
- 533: 10.26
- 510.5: 9.263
